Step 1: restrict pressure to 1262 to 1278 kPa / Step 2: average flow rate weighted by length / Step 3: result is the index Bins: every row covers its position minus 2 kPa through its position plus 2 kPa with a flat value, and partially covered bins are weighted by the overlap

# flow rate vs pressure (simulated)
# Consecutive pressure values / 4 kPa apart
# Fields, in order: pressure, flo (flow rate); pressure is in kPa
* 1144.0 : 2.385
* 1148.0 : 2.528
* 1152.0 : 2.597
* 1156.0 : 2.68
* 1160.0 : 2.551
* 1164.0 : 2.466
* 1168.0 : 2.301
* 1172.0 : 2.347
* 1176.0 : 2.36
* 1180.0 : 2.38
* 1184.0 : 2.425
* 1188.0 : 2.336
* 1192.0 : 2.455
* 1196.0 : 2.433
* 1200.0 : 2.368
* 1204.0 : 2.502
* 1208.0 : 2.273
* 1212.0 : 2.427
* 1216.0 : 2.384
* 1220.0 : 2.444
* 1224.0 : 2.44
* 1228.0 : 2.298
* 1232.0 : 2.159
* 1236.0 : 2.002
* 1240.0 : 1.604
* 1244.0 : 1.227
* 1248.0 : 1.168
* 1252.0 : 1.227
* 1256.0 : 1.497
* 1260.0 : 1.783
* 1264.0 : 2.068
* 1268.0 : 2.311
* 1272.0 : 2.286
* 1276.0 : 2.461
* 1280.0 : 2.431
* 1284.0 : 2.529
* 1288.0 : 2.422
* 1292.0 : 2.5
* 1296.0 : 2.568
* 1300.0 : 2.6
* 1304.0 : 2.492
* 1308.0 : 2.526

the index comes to 2.28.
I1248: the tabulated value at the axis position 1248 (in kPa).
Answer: 1.168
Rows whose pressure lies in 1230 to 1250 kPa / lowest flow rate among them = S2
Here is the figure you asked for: 1.168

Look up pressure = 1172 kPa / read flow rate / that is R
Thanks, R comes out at 2.347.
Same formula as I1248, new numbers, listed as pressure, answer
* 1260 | 1.783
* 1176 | 2.36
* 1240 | 1.604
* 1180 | 2.38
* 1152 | 2.597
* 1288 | 2.422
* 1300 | 2.6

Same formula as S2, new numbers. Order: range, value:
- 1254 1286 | 1.497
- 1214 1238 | 2.002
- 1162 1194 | 2.301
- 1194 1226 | 2.273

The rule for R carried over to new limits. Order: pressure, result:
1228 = 2.298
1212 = 2.427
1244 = 1.227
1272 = 2.286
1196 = 2.433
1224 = 2.44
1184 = 2.425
